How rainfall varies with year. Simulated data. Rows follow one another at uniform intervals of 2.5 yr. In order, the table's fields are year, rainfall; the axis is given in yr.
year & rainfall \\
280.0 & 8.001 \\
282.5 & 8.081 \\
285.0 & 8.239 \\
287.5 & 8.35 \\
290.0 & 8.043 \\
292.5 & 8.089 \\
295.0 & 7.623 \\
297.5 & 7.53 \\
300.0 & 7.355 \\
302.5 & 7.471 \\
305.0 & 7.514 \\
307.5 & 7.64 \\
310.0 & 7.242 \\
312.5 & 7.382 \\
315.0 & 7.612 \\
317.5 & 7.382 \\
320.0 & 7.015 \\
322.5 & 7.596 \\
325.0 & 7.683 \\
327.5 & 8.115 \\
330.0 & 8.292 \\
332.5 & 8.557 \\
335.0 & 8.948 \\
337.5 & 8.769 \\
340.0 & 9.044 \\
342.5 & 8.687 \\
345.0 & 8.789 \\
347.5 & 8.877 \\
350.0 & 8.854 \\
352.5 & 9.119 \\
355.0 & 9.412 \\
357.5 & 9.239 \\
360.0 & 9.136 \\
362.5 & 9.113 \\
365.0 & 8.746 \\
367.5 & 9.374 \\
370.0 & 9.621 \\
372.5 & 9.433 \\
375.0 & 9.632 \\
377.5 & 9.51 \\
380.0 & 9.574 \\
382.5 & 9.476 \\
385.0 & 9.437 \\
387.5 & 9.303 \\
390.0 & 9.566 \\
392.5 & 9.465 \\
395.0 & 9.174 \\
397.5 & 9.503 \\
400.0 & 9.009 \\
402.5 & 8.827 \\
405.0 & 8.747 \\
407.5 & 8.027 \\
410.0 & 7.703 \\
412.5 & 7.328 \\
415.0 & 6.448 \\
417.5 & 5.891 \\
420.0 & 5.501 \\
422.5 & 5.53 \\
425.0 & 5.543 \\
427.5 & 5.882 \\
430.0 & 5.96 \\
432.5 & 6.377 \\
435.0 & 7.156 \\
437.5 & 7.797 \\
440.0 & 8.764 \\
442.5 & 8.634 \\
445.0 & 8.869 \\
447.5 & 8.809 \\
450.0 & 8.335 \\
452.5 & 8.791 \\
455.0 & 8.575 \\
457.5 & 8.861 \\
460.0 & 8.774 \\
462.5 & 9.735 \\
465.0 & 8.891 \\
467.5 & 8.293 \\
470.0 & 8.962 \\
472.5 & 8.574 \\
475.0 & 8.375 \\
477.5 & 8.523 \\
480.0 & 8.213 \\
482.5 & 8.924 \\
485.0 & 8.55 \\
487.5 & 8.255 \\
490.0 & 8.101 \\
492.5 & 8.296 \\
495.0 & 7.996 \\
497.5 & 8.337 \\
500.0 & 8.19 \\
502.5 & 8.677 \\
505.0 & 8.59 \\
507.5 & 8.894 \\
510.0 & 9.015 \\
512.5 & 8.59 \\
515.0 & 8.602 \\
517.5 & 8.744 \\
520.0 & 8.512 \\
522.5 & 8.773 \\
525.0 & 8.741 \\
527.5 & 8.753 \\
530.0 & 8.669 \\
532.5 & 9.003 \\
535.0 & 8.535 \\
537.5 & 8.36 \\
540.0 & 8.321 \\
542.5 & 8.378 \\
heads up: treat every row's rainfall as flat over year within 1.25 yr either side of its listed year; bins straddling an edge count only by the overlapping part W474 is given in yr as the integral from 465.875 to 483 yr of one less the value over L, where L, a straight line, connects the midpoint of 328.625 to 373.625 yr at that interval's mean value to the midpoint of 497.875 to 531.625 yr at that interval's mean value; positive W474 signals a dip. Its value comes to 0.4 yr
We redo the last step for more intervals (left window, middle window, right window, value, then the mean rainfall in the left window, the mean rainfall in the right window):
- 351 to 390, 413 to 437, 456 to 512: 7.6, 9.35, 8.59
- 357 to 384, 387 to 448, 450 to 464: 9.3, 9.35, 8.89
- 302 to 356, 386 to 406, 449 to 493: -1.9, 8.19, 8.62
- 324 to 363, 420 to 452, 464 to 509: 4.9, 8.79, 8.48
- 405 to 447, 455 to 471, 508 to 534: -2.5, 7.05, 8.74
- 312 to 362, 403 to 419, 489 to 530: 2.1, 8.45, 8.56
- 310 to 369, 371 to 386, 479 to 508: -1.9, 8.49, 8.41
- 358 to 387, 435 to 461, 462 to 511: 0.8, 9.36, 8.55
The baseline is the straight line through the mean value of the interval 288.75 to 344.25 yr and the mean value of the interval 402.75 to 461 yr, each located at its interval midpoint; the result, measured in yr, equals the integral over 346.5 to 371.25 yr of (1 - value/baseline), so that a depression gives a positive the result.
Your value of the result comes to -4.5 yr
